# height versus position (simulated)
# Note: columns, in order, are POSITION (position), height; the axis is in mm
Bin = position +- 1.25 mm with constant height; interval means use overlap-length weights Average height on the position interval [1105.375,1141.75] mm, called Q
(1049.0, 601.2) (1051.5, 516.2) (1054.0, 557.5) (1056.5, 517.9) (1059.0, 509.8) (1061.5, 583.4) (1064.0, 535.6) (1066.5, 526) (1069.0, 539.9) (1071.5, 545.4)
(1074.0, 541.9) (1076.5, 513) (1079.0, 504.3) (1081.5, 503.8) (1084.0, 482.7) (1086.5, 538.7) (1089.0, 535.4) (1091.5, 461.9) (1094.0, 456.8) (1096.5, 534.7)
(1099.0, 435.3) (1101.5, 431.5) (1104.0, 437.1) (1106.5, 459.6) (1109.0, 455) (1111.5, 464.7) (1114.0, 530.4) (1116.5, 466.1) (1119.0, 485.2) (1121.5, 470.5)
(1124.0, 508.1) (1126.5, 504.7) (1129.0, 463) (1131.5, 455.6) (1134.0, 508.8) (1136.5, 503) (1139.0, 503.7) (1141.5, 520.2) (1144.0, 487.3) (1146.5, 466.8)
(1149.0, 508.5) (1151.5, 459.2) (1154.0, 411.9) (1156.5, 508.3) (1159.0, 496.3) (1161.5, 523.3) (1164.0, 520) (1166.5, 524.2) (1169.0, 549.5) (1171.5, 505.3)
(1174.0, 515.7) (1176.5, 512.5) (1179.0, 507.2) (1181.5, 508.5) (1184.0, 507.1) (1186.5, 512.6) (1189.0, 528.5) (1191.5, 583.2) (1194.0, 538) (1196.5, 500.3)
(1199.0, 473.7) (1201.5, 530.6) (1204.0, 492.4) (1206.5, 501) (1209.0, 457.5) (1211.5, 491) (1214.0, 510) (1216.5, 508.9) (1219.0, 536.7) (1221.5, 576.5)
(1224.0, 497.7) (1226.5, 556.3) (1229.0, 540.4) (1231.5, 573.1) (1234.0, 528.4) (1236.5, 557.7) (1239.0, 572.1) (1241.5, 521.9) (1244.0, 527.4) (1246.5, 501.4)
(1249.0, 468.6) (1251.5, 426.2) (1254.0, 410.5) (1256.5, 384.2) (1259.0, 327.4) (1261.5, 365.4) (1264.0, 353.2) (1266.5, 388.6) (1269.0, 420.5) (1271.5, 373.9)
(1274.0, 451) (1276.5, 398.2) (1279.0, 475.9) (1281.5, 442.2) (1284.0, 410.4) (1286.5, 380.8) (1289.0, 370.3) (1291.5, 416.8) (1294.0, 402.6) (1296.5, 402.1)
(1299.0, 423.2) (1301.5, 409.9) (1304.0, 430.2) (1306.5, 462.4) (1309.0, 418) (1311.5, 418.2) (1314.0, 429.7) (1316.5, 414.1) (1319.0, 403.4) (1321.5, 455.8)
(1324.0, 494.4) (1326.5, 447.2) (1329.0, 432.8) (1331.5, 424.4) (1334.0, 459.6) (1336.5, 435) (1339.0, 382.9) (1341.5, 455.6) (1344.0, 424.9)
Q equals 486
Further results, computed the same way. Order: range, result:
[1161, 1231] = 519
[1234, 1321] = 430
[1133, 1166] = 494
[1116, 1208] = 502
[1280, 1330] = 423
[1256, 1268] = 364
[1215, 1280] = 471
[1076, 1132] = 482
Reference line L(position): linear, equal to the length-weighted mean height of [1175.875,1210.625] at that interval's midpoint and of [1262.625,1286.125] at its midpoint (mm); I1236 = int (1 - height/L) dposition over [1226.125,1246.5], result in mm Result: -3.8 mm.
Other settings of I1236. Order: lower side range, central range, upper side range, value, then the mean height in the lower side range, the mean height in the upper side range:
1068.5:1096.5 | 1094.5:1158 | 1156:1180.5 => 4.33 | 512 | 516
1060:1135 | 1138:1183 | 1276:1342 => -2.53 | 496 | 426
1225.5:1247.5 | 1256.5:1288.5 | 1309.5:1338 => 6.44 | 542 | 437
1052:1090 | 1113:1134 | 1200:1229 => 1.50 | 529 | 515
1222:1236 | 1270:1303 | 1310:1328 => 4.35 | 542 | 437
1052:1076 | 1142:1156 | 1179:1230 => 1.43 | 538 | 517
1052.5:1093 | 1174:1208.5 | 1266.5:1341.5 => -3.00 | 524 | 424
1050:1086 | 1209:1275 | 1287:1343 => -2.68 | 528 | 426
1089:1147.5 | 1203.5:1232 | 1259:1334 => -4.80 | 480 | 417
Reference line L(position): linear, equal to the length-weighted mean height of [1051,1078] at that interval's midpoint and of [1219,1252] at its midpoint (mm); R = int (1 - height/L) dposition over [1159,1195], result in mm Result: 0.6 mm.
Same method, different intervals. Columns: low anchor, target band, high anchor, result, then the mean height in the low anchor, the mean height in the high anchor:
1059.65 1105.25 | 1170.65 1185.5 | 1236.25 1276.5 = -1.33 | 506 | 436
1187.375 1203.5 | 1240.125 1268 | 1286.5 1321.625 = 2.44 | 524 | 416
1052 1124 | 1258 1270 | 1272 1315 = 1.67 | 501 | 419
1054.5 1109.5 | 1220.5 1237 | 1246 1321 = -4.12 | 504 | 412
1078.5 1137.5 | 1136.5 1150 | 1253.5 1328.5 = -0.81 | 483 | 413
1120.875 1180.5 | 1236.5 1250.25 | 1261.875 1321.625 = -2.47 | 498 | 413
